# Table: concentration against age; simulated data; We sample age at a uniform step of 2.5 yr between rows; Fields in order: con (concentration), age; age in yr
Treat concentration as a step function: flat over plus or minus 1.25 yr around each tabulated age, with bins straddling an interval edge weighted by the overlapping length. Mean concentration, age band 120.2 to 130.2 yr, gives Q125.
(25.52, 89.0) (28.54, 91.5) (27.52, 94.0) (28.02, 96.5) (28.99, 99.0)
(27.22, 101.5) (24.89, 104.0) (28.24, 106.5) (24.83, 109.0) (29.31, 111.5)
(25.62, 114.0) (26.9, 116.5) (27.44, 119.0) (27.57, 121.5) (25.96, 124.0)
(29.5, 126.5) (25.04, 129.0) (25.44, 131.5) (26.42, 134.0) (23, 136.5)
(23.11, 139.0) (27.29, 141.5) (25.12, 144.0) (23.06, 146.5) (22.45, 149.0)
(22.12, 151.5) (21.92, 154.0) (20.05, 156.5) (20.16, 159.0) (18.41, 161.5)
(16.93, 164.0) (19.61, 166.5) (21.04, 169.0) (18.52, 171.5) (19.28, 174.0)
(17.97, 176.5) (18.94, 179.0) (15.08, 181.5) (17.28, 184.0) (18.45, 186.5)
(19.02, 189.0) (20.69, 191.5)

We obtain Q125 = 27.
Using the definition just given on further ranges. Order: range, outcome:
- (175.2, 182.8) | 17.3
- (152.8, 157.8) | 21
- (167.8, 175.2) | 19.6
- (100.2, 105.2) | 26.1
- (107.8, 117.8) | 26.7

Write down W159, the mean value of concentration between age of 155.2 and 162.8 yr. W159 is 19.5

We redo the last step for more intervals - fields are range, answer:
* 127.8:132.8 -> 25.3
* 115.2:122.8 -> 27.3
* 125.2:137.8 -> 25.9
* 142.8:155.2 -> 22.9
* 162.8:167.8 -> 18.3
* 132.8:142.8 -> 24.9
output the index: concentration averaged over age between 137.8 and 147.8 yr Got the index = 24.6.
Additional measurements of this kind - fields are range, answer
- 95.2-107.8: 27.5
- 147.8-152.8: 22.3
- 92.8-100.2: 28.2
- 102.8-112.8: 26.8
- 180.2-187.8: 17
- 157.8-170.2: 19.2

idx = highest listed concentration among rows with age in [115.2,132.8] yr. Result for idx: 29.5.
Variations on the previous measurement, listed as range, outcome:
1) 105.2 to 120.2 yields 29.31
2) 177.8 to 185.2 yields 18.94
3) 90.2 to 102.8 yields 28.99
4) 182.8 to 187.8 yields 18.45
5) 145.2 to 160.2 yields 23.06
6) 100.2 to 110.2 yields 28.24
